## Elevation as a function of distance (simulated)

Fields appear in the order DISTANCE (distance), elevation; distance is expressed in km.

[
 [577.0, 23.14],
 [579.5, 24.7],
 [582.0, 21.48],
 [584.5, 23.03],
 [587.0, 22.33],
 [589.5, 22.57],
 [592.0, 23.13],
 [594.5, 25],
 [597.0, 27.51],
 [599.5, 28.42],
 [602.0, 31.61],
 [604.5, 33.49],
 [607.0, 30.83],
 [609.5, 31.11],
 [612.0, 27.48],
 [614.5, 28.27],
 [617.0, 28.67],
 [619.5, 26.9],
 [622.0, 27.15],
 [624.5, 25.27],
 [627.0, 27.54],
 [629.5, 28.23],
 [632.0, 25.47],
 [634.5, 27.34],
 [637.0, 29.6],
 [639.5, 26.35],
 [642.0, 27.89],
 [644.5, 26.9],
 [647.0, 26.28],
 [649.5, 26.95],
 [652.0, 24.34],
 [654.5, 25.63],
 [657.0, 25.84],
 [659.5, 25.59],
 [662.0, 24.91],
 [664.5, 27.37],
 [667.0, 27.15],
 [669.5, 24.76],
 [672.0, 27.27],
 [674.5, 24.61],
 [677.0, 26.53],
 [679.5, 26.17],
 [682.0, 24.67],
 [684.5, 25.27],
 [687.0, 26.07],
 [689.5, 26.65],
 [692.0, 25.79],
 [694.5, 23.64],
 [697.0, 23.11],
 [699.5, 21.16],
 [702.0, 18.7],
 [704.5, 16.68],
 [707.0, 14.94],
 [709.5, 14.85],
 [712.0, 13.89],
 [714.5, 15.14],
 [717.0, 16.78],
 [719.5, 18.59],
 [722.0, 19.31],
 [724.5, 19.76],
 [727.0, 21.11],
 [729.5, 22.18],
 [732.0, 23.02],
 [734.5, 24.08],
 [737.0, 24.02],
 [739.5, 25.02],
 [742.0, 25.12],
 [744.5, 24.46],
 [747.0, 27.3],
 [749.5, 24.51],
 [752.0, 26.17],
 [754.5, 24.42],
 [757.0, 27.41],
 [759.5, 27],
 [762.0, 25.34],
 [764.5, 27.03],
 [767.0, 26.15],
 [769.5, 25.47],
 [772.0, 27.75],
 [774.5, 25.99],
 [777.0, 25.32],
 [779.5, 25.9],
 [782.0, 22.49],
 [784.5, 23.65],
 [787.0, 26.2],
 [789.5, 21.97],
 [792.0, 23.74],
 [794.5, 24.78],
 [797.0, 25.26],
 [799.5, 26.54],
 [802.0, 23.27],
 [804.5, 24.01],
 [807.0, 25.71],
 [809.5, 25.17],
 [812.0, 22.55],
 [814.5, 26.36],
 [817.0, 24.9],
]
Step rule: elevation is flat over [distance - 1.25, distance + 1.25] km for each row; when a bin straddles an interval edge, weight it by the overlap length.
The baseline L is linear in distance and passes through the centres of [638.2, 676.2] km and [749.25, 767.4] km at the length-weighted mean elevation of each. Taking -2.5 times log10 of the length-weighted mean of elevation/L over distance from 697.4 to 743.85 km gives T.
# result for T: 0.30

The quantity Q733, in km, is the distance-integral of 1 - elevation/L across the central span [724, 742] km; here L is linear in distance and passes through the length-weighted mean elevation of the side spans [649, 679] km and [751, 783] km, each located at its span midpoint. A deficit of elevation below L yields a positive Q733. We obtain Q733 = 2.0 km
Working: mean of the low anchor 25.9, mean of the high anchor 25.9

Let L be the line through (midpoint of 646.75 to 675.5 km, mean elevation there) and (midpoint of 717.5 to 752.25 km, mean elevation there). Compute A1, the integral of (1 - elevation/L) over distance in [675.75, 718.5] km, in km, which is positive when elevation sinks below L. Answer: 5.90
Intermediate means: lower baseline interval 25.9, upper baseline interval 23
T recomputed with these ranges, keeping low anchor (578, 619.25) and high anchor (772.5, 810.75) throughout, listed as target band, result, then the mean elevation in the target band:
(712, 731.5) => 0.33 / 18.8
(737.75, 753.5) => -0.01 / 25.4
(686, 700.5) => 0.06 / 24.4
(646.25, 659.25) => 0.02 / 25.8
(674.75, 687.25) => 0.01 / 25.6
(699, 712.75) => 0.48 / 16.6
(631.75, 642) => -0.04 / 27.4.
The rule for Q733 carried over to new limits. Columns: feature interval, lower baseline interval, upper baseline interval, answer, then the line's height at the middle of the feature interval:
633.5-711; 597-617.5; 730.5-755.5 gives 8.3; 27.4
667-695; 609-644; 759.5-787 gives 1.2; 26.8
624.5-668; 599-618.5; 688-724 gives -1.4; 25.9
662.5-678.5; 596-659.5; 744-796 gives 0.5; 27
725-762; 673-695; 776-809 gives 0.6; 25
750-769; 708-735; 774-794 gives -3.4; 22.2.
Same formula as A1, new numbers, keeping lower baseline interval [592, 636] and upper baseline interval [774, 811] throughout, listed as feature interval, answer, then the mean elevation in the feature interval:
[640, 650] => 0.20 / 27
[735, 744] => 0.36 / 24.6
